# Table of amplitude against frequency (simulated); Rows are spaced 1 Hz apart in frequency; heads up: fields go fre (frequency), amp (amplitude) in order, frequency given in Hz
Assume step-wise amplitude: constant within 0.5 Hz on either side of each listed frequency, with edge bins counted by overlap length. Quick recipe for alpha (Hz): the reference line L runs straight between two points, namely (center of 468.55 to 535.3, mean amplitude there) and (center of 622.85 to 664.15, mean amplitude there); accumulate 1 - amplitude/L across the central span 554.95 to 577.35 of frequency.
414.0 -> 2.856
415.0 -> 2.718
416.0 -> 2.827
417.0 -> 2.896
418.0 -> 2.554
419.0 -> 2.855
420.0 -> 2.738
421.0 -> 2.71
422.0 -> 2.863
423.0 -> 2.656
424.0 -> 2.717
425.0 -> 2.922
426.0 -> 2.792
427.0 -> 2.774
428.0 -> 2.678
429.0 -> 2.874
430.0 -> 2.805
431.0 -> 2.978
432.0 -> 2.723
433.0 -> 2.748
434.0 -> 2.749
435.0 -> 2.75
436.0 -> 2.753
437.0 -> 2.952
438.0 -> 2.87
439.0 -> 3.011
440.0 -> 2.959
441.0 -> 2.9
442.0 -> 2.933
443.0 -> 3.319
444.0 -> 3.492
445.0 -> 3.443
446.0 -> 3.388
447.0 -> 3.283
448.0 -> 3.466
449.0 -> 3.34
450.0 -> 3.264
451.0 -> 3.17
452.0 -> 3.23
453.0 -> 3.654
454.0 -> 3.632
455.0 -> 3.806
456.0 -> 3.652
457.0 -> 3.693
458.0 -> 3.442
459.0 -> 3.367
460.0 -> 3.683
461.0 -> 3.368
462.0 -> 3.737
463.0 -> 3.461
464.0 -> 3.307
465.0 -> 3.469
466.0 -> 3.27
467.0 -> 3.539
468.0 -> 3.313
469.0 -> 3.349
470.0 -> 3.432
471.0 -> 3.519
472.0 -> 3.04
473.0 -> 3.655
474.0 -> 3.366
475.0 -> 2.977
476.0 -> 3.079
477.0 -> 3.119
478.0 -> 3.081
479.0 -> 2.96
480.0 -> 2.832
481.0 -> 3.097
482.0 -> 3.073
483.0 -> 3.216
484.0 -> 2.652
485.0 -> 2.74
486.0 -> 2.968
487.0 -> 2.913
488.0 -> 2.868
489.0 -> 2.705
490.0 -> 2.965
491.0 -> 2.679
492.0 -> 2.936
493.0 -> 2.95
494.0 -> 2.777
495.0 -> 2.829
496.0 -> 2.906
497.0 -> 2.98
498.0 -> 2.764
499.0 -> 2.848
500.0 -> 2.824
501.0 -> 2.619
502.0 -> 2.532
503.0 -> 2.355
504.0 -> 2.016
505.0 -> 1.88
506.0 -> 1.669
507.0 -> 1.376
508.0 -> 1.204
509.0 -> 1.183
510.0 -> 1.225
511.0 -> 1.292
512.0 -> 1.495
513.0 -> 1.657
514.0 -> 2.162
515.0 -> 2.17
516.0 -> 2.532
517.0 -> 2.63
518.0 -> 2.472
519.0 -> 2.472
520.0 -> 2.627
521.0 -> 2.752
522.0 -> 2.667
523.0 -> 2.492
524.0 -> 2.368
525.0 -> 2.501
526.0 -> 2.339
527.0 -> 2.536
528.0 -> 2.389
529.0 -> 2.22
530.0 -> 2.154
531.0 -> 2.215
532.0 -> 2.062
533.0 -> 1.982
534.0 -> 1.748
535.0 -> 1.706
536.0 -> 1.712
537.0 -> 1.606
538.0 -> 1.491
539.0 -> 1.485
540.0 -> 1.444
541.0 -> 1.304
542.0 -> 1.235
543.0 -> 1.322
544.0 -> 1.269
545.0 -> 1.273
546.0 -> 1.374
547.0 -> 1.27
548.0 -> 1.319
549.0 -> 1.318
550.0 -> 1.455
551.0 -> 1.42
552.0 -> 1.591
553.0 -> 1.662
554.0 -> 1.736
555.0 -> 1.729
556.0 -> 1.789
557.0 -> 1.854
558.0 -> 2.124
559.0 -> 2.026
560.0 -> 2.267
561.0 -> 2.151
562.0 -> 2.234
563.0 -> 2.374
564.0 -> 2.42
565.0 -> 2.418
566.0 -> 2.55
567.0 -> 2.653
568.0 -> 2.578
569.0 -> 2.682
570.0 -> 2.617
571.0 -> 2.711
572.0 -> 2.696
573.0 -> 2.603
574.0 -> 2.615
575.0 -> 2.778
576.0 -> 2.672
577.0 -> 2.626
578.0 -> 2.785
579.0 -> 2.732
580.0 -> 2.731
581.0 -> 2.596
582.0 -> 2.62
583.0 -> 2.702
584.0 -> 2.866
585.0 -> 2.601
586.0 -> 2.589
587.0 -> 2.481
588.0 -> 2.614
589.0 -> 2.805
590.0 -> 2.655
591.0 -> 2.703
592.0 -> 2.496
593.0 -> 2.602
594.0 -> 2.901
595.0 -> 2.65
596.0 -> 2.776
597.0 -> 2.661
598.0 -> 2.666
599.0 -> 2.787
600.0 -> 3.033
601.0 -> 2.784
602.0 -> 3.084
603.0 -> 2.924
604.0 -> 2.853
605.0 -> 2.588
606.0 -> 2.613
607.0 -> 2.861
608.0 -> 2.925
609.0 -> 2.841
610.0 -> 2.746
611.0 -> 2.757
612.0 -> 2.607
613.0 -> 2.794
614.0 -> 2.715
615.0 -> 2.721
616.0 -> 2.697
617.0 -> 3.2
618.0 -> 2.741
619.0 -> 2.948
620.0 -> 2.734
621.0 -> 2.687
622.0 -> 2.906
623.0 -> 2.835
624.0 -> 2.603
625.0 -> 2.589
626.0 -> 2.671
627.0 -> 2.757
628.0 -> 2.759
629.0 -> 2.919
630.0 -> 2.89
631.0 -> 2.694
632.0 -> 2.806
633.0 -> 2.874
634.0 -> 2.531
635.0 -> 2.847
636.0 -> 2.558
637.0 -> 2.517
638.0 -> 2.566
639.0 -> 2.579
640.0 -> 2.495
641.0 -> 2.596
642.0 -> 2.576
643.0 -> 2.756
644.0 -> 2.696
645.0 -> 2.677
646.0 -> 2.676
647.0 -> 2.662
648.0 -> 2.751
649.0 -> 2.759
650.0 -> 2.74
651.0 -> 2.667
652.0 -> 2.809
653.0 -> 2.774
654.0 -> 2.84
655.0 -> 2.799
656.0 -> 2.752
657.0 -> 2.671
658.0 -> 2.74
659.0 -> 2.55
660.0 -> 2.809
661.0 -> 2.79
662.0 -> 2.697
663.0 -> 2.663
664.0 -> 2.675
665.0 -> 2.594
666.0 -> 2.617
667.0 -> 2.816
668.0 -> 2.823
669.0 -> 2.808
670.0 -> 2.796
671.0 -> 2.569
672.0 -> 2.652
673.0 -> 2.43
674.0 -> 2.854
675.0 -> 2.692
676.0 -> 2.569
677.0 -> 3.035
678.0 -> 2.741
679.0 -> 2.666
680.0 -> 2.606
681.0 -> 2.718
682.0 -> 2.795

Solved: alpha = 1.74 Hz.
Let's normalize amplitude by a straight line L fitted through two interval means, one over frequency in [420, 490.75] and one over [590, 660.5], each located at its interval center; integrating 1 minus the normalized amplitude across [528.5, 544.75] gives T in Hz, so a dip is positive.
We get 7.0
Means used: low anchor 3.13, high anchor 2.74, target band 1.68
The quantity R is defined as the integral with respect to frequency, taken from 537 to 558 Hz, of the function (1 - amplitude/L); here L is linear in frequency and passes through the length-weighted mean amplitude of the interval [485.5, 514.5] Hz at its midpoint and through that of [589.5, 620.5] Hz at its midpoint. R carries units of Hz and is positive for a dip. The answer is 8.7 Hz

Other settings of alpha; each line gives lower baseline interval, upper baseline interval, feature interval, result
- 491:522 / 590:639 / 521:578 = 9.9 Hz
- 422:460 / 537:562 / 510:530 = -2.8 Hz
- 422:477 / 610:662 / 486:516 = 7.4 Hz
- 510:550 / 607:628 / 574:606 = -2.8 Hz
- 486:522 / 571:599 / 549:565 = 4.1 Hz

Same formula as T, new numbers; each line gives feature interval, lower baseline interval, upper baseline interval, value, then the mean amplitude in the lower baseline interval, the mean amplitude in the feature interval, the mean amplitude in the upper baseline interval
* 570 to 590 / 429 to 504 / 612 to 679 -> 1.33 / 3.11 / 2.67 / 2.72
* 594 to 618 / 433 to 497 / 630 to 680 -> 0.22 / 3.18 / 2.8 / 2.7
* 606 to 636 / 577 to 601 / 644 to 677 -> -0.77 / 2.7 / 2.77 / 2.71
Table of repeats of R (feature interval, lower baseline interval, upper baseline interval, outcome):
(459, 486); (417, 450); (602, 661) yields -3.1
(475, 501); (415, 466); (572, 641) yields 0.8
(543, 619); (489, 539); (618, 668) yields 1.7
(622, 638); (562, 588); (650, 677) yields -0.3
